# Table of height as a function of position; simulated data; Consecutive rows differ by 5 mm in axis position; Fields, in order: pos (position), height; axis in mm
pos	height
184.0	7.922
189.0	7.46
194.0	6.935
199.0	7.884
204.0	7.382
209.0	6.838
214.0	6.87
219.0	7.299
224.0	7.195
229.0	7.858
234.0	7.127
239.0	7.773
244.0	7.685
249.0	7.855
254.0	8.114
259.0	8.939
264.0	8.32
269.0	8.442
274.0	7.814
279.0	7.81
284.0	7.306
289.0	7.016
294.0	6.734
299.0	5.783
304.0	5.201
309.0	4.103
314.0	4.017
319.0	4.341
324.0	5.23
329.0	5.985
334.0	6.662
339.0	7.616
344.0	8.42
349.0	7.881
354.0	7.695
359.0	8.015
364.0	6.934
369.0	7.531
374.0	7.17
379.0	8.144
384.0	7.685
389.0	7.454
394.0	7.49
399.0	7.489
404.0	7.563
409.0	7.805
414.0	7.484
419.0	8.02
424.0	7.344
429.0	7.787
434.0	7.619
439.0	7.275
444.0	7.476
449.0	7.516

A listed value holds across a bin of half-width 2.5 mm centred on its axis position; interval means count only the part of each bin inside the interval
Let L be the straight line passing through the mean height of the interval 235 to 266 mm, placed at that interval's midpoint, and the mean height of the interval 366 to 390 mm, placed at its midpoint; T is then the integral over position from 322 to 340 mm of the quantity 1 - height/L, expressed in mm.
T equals 3.4 mm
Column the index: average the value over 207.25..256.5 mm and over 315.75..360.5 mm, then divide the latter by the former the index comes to 0.9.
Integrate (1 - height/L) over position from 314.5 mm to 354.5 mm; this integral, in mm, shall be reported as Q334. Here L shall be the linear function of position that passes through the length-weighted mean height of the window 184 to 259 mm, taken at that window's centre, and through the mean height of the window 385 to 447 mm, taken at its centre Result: 5.31 mm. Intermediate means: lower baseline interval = 7.51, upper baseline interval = 7.57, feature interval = 6.54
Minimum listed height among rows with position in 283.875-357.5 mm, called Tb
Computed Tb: 4.017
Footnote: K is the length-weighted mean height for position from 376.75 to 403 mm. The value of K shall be 7.64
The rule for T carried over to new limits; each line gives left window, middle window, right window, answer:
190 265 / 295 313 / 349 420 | 5.95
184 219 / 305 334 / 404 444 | 9.84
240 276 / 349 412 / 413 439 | 1.42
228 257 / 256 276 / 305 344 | -3.50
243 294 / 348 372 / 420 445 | 0.32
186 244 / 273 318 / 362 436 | 8.23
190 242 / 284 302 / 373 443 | 2.06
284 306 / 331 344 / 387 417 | -0.98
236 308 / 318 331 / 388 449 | 3.86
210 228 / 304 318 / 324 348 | 5.47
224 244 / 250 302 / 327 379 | -0.68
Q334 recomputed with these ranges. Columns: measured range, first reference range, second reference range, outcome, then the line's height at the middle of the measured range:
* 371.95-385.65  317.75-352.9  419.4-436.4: -1.0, 7.15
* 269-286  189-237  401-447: -0.9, 7.38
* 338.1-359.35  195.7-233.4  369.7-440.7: -1.2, 7.51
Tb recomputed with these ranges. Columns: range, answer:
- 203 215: 6.838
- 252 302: 5.783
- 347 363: 7.695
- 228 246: 7.127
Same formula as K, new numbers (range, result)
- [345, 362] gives 7.89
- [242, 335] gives 6.7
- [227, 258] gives 7.79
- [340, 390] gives 7.7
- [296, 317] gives 4.81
